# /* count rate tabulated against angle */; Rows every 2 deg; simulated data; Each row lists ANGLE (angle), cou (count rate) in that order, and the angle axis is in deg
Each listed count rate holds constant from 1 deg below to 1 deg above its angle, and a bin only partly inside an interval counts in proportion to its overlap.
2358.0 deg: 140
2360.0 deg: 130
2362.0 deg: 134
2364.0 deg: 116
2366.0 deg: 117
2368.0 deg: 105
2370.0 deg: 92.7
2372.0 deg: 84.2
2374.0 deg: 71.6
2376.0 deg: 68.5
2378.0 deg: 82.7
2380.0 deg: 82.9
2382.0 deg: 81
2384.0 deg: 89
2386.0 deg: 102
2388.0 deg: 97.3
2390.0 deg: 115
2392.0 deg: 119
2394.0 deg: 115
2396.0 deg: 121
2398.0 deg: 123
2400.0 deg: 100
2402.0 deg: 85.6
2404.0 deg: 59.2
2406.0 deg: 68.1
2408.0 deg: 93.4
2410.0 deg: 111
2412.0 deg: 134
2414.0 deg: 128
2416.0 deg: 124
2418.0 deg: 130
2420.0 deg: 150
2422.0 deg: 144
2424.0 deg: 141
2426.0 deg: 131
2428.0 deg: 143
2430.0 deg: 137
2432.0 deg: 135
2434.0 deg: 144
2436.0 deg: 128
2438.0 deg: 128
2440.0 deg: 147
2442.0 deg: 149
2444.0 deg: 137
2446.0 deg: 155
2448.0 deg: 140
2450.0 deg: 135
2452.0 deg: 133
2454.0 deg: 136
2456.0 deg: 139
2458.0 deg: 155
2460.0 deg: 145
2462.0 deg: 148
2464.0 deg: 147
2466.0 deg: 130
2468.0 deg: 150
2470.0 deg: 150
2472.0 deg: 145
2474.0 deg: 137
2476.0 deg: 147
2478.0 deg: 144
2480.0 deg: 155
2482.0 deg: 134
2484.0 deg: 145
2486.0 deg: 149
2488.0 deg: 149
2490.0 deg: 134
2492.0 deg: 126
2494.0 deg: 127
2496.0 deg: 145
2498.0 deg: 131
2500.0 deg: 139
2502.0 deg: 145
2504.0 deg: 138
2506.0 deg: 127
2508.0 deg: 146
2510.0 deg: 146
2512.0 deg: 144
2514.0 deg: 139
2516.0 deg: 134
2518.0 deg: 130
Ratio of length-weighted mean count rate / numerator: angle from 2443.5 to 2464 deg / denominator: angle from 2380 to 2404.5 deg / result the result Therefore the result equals 1.42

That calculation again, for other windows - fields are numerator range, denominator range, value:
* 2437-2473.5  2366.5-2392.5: 1.56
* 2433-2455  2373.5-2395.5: 1.48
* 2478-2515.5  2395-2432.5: 1.18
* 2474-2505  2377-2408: 1.46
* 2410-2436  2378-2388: 1.52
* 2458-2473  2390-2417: 1.37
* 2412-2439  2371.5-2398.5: 1.41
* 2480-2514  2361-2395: 1.42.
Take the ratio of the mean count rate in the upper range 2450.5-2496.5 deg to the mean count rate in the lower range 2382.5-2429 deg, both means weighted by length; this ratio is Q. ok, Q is 1.2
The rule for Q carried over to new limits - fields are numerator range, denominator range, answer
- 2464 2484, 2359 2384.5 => 1.49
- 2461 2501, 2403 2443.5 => 1.12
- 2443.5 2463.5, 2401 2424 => 1.26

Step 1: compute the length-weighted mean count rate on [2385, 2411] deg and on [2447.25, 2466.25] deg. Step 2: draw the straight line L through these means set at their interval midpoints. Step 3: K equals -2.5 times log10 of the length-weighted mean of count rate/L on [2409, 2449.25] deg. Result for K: -0.12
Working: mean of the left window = 101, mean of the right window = 141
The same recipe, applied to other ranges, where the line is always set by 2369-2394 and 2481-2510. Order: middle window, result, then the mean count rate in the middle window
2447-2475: -0.146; 142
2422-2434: -0.244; 138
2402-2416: 0.036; 99.8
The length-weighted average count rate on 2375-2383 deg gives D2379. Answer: 78.8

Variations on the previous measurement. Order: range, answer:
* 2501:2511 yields 140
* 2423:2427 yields 136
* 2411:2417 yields 129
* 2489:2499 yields 133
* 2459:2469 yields 144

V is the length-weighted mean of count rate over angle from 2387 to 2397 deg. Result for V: 113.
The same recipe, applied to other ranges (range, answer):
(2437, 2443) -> 141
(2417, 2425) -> 141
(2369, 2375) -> 82.8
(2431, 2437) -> 136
